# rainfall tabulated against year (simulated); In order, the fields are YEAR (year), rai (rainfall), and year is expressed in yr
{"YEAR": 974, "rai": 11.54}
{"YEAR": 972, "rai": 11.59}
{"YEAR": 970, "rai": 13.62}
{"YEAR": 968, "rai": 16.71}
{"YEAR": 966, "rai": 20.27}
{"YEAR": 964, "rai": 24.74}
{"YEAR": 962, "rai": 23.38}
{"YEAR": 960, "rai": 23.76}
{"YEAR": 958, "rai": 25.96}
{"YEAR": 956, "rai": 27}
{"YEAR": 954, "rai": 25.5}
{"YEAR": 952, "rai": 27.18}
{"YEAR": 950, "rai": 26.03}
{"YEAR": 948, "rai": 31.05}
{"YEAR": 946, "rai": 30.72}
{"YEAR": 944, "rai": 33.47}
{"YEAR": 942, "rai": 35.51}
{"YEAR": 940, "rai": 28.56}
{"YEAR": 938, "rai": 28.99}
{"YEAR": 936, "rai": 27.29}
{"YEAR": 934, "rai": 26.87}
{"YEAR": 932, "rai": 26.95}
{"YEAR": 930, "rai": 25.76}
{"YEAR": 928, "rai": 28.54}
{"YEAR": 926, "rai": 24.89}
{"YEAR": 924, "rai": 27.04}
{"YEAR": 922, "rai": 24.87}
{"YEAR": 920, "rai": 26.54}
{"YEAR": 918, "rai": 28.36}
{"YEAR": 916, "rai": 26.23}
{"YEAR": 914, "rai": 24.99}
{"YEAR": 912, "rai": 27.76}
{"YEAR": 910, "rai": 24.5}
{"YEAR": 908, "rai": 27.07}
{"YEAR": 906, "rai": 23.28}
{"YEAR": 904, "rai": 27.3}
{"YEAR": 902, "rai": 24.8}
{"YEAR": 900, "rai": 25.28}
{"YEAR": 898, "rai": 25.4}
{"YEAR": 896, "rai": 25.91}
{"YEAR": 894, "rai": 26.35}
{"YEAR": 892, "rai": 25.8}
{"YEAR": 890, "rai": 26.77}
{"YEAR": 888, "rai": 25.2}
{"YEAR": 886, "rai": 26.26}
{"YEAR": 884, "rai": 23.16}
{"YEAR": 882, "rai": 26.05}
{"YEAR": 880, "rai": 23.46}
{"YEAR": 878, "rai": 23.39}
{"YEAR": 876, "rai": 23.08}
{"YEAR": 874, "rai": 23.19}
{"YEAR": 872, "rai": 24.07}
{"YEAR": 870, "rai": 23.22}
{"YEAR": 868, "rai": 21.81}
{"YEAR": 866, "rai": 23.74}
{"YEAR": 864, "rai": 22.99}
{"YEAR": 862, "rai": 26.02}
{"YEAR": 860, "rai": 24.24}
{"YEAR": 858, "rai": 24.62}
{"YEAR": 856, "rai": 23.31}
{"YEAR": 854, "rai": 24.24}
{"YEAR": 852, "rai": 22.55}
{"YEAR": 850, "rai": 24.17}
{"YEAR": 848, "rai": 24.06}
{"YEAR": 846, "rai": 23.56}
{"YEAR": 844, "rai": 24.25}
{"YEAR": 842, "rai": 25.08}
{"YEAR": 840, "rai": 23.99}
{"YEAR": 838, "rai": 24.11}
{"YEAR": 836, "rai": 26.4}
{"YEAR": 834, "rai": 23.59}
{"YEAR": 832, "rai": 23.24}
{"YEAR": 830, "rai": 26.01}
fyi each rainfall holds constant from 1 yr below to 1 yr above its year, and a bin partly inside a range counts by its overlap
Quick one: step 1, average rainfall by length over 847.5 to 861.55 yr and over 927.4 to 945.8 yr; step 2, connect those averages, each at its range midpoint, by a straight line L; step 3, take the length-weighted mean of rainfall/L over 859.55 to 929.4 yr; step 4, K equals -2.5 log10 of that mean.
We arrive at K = 0.05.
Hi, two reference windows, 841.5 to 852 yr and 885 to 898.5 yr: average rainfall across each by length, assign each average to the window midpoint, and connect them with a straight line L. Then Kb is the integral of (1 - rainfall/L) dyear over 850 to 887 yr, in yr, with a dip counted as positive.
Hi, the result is 1.6 yr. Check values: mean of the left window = 24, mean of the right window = 26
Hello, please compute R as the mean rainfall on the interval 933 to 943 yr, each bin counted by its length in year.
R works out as 29.4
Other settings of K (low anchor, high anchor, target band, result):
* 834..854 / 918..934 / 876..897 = 0.01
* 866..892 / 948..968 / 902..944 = -0.11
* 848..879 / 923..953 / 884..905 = 0.00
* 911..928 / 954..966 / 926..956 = -0.12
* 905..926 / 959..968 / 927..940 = -0.12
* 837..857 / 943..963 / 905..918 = 0.01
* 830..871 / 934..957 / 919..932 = 0.07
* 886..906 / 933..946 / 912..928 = 0.07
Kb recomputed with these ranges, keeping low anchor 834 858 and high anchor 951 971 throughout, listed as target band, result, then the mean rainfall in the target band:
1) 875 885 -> 0.0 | 23.8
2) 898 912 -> -1.2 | 25.5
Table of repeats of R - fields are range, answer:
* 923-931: 26.6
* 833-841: 24.5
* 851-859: 23.7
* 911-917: 26.3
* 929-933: 26.4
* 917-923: 26.6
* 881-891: 25.5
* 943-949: 31.7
